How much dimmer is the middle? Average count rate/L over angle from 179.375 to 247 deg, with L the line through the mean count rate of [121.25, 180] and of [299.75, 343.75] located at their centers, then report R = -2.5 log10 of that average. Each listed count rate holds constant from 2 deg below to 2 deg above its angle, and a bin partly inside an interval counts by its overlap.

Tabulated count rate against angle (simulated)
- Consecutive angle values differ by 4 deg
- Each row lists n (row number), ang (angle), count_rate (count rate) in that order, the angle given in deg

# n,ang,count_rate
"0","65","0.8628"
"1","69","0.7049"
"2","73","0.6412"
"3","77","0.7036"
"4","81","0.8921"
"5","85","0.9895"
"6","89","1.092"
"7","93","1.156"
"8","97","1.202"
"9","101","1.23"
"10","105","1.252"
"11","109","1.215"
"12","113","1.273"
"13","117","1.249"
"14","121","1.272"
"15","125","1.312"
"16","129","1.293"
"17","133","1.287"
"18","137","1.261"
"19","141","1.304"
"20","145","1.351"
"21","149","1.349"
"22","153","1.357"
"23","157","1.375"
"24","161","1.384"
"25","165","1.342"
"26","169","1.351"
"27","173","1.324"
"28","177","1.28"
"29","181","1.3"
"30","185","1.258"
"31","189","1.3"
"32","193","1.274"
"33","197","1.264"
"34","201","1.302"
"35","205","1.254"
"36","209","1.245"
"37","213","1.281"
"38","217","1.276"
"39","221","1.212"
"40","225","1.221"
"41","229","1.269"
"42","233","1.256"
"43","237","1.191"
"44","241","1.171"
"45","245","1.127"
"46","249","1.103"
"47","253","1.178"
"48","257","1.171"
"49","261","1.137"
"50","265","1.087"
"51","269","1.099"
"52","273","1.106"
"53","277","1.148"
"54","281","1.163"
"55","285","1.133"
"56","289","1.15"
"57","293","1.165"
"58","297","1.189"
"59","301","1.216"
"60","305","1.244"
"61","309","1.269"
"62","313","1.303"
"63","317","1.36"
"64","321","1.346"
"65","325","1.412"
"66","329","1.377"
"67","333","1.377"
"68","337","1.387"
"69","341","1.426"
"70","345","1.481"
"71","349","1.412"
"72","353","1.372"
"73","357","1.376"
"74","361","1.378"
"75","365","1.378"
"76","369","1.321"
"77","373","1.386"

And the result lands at 0.07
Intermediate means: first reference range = 1.32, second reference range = 1.34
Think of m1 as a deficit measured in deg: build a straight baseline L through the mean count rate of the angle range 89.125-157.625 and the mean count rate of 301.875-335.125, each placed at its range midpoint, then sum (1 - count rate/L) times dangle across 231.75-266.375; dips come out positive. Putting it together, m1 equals 4.1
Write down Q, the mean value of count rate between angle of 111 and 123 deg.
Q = 1.26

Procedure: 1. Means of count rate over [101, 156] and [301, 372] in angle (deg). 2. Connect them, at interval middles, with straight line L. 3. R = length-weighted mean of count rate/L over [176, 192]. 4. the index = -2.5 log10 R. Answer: 0.02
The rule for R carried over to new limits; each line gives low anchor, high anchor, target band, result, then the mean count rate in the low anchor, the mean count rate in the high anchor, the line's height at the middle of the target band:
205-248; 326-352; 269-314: 0.13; 1.22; 1.41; 1.33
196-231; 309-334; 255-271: 0.16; 1.26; 1.35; 1.3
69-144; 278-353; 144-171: -0.16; 1.14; 1.3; 1.18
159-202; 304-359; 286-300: 0.16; 1.31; 1.37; 1.35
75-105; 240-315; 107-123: -0.17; 1.05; 1.17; 1.07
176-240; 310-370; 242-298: 0.16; 1.26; 1.38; 1.32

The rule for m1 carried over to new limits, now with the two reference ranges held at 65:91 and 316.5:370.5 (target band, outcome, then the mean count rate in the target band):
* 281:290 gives 0.9 deg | 1.15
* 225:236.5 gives -0.9 deg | 1.25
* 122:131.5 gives -3.6 deg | 1.3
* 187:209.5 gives -3.9 deg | 1.28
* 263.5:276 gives 1.3 deg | 1.1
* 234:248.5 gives 0.2 deg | 1.16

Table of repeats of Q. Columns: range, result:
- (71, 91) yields 0.864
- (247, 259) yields 1.15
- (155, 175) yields 1.36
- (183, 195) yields 1.28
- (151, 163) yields 1.37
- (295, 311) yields 1.23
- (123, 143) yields 1.29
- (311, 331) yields 1.36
